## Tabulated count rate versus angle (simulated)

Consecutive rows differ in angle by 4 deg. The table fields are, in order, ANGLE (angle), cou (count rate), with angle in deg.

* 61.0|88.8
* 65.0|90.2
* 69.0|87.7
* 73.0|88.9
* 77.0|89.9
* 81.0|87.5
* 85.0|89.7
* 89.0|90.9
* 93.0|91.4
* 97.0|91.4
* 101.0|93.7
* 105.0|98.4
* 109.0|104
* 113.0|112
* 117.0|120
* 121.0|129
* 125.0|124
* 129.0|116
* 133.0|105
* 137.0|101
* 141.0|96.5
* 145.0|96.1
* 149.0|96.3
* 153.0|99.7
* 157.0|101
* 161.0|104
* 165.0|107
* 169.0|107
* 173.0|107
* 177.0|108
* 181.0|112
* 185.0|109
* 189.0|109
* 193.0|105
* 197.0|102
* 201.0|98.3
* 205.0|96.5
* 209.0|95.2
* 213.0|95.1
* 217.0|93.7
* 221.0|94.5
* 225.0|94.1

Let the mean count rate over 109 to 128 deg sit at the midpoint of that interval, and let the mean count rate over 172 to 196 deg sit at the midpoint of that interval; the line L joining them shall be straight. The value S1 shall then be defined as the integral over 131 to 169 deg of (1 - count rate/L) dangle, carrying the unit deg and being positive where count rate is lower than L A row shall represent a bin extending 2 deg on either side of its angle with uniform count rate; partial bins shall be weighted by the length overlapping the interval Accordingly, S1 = 4.2 deg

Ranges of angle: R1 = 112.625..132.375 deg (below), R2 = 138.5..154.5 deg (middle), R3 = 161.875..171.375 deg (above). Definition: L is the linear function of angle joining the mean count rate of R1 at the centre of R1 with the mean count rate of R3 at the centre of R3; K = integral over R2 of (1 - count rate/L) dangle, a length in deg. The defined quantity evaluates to 2.2 deg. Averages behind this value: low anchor 120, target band 97.2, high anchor 107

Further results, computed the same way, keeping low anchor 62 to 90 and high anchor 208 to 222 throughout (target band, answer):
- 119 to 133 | -4.5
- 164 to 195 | -4.9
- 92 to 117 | -2.8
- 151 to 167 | -1.8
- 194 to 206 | -0.7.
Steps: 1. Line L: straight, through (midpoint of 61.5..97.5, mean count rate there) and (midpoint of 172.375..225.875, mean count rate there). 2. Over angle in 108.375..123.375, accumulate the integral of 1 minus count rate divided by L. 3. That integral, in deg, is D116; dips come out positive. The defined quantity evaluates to -3.9 deg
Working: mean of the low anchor 89.6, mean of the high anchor 101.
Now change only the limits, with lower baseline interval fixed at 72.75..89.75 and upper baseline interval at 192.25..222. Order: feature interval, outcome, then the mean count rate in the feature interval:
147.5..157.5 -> -0.5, 98.8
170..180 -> -1.3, 108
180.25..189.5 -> -1.3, 110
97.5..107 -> -0.5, 95.3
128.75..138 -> -1.4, 106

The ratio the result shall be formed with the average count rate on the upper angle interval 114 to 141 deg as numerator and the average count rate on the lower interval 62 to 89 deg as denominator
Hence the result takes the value 1.3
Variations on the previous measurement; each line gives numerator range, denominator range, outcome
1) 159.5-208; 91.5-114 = 1.07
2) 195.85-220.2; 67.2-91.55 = 1.08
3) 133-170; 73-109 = 1.10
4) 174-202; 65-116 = 1.13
